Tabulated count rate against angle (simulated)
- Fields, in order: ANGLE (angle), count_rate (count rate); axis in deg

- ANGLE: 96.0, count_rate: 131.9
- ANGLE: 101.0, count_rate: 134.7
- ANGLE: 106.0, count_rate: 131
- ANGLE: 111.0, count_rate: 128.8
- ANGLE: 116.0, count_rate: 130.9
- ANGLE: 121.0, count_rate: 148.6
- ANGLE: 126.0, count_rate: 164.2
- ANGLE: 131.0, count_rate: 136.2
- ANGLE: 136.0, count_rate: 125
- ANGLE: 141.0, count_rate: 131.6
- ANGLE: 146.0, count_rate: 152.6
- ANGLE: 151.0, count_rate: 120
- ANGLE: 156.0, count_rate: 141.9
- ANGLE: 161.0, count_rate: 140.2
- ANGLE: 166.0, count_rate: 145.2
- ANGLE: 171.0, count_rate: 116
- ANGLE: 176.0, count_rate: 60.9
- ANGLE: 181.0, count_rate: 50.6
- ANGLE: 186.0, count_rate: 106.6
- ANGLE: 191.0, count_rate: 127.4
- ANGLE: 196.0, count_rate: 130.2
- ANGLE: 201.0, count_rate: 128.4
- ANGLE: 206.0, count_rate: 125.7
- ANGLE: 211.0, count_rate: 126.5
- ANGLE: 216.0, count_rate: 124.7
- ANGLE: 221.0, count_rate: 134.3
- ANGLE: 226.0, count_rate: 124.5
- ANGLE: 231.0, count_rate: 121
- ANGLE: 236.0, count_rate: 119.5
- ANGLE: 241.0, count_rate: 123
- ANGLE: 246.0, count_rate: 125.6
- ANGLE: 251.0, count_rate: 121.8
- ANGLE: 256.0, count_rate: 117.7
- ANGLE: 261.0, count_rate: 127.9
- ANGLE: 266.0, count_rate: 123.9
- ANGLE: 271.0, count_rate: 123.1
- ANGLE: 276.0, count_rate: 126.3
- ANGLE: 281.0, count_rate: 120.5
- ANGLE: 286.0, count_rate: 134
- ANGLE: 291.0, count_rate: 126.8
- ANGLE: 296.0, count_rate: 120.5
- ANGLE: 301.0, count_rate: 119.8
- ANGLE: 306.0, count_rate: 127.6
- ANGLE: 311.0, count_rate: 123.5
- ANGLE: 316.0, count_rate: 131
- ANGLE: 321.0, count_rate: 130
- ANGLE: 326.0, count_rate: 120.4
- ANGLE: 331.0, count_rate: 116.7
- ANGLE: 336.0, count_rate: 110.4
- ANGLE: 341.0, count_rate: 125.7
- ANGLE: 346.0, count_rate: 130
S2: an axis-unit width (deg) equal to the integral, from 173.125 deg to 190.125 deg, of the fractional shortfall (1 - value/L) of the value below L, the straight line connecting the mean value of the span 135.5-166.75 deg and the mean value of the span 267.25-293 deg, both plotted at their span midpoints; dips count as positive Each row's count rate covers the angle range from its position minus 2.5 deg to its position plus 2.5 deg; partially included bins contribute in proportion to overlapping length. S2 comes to 7.0 deg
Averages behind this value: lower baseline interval 137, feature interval 78.9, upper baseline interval 126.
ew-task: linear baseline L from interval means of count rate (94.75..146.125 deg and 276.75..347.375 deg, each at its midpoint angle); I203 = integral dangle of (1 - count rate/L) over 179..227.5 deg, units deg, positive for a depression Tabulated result 4.8 deg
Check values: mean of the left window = 137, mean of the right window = 124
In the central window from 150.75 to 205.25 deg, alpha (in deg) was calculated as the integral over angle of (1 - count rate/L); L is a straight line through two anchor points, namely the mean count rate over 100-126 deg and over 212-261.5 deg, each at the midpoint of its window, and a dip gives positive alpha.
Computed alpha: 6.3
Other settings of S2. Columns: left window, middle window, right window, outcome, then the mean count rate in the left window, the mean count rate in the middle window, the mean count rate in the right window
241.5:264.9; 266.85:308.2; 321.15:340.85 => -1.20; 123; 125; 119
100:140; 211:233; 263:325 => 0.69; 137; 126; 125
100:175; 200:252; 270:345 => 1.70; 135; 125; 124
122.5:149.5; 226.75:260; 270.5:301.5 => 1.96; 141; 122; 125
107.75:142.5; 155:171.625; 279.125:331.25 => -0.28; 138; 138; 125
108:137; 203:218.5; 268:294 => 0.74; 140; 126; 126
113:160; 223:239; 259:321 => 1.05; 139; 122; 126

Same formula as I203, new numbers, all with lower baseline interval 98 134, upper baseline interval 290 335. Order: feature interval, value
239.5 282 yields 1.4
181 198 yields 2.9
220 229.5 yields 0.2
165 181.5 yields 5.0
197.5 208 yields 0.4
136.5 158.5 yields 0.2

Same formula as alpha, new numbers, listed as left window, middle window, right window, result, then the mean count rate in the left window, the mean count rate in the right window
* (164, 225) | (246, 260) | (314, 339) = -0.47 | 115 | 122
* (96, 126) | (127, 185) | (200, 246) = 5.14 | 137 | 125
